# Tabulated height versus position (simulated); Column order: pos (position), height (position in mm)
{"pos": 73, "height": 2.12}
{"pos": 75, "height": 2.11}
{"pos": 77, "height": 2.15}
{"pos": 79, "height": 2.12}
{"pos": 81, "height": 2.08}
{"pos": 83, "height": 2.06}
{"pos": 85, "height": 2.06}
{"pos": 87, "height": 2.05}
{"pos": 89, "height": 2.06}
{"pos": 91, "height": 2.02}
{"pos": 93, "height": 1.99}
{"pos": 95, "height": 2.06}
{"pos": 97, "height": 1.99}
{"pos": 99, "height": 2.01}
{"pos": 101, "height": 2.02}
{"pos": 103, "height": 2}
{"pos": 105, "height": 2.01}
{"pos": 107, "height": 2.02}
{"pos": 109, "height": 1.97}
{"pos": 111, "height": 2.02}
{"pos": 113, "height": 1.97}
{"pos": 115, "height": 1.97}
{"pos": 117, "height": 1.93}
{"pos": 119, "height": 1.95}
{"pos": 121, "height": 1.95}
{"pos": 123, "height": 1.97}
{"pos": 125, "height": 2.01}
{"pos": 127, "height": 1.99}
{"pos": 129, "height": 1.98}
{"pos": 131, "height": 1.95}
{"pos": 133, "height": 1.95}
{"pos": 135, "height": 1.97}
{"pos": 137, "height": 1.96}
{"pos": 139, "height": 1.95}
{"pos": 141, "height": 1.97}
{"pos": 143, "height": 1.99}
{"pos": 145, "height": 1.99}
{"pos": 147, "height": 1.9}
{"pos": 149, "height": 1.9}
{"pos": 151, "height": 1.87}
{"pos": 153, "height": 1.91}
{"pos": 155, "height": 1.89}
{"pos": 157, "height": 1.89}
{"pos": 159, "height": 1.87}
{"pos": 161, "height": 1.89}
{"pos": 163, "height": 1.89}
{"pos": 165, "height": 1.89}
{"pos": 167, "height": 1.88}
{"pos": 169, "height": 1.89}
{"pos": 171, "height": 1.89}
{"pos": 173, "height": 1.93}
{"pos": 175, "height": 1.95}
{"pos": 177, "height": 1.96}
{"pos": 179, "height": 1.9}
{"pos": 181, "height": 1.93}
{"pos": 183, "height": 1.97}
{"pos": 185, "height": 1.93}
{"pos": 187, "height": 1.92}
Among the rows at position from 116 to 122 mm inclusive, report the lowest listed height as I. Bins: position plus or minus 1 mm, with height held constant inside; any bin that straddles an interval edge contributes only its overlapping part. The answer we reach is 1.93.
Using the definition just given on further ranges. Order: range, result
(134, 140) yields 1.95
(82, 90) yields 2.05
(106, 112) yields 1.97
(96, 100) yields 1.99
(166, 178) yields 1.88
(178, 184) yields 1.9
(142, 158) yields 1.87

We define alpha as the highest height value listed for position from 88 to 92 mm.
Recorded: 2.06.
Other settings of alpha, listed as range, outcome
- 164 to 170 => 1.89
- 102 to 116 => 2.02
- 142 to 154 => 1.99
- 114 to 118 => 1.97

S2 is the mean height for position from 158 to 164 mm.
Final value 1.88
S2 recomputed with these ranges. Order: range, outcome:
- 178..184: 1.93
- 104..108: 2.01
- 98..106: 2.01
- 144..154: 1.91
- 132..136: 1.96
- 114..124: 1.95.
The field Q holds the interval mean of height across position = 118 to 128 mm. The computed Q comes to 1.97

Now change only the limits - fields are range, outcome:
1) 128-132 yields 1.96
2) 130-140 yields 1.96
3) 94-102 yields 2.02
